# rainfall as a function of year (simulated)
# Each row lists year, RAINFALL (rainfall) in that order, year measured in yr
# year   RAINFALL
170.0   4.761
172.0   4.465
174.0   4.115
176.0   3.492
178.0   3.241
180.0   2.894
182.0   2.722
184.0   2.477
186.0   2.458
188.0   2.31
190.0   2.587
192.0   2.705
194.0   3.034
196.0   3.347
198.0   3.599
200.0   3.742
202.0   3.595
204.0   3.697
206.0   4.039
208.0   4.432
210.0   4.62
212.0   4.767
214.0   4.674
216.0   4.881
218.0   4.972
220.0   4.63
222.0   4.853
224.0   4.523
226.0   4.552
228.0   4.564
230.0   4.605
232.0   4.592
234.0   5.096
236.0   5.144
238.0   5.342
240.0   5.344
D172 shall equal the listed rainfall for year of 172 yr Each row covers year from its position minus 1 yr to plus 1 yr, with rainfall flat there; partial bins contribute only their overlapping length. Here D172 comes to 4.465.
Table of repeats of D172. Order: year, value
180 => 2.894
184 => 2.477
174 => 4.115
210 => 4.62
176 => 3.492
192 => 2.705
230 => 4.605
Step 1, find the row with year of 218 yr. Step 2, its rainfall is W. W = 4.972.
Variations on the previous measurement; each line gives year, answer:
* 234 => 5.096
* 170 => 4.761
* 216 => 4.881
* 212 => 4.767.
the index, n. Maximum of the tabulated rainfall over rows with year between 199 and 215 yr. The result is 4.767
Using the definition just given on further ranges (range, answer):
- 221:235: 5.096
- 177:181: 3.241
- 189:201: 3.742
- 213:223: 4.972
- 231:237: 5.144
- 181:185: 2.722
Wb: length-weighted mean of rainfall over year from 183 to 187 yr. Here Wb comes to 2.47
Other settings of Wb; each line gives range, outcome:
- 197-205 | 3.66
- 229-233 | 4.6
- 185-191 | 2.45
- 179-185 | 2.7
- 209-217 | 4.74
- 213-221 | 4.79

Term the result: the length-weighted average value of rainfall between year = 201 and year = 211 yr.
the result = 4.08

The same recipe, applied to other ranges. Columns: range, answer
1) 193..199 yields 3.33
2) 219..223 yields 4.74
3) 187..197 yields 2.8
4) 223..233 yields 4.57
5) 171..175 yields 4.29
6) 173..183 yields 3.29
